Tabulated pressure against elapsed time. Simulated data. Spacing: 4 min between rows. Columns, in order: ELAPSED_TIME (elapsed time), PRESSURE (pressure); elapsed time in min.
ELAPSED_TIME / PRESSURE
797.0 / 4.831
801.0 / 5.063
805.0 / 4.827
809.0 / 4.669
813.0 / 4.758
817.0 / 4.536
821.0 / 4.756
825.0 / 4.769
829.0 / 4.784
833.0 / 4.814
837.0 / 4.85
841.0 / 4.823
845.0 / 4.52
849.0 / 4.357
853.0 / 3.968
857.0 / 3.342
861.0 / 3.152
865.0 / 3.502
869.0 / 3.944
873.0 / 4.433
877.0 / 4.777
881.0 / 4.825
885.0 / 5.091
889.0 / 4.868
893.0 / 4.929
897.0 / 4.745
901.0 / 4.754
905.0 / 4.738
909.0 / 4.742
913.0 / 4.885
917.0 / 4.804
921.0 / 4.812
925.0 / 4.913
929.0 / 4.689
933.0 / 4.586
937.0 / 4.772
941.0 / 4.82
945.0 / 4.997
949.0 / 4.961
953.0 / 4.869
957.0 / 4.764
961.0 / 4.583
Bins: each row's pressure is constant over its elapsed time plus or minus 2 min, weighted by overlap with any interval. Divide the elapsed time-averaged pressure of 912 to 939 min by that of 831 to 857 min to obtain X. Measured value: 1.07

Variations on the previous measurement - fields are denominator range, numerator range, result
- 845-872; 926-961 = 1.26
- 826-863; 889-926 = 1.12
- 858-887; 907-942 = 1.13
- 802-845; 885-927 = 1.02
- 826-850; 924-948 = 1.02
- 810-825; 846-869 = 0.79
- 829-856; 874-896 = 1.08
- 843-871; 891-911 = 1.25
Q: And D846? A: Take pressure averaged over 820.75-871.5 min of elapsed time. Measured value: 4.26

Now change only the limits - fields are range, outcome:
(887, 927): 4.82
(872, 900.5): 4.82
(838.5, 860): 4.17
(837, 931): 4.51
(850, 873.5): 3.71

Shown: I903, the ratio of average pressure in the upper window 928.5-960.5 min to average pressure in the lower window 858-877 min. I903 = 1.2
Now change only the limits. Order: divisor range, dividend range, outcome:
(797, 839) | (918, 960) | 1.01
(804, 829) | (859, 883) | 0.87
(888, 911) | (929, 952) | 1.01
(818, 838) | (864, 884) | 0.92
